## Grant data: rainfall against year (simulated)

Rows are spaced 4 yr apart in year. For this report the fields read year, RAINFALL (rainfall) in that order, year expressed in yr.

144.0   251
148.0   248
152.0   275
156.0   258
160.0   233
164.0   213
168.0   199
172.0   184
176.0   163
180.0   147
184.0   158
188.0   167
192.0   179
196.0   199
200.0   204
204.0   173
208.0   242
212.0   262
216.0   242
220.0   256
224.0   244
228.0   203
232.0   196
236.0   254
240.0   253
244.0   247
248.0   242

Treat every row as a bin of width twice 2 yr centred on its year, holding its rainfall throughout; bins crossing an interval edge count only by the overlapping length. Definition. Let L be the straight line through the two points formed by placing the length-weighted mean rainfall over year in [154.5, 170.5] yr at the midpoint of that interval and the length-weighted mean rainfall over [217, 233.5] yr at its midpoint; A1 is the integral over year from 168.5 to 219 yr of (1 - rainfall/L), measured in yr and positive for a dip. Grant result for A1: 6.8 yr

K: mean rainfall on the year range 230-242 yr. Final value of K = 234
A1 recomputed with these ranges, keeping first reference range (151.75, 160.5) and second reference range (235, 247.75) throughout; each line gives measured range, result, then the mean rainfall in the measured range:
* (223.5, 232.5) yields 1.4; 212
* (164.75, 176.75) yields 3.2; 187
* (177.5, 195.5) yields 6.2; 166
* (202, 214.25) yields 1.3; 226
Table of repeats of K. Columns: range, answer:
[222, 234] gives 214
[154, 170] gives 226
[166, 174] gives 192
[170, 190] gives 164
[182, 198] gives 176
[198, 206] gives 188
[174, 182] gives 155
